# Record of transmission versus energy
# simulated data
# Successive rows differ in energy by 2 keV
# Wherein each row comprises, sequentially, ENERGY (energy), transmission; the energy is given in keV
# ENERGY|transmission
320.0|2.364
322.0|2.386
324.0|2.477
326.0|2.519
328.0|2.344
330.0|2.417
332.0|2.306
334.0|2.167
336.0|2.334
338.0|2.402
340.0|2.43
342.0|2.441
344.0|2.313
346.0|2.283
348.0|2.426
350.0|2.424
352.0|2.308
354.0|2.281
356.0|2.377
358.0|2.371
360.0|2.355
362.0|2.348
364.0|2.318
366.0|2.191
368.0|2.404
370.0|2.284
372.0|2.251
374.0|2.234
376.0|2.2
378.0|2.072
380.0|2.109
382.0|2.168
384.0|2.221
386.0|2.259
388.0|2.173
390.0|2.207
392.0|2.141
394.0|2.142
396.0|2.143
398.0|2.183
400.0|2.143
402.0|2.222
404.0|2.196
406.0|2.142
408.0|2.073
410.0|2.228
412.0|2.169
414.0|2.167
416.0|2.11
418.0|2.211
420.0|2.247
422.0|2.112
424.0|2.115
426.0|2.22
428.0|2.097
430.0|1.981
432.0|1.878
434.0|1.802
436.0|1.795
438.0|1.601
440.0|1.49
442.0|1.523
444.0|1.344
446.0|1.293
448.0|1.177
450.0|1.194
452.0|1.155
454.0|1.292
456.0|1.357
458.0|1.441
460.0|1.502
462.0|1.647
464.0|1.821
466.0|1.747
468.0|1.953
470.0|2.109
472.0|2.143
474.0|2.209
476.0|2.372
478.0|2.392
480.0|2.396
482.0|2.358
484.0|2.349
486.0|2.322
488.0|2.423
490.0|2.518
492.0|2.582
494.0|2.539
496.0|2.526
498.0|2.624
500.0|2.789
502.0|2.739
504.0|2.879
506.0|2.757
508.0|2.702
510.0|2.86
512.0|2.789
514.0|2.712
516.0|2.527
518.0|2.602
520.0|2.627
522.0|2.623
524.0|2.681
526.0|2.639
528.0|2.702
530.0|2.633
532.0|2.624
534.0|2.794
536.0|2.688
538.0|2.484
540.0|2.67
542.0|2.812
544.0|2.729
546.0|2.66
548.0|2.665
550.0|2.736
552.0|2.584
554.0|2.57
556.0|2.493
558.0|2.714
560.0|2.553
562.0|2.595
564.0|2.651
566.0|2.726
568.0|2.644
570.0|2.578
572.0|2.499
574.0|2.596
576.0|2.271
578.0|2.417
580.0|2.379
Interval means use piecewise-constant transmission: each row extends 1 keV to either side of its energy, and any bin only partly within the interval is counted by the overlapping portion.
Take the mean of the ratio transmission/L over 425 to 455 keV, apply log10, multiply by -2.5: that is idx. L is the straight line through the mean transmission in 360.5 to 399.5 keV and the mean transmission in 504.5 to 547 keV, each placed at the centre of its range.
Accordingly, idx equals 0.45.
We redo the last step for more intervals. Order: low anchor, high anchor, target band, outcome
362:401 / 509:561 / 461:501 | 0.10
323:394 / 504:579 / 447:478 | 0.42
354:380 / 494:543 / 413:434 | 0.16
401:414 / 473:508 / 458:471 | 0.34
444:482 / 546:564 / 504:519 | -0.23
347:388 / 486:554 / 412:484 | 0.32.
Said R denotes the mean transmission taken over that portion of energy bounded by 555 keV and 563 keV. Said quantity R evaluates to 2.59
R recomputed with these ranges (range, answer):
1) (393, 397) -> 2.14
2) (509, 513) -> 2.82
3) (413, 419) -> 2.16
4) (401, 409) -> 2.16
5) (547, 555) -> 2.64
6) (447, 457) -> 1.23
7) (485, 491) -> 2.42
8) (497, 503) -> 2.72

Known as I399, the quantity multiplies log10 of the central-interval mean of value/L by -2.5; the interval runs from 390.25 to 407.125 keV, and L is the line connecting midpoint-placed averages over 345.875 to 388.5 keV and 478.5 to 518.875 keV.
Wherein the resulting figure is 0.090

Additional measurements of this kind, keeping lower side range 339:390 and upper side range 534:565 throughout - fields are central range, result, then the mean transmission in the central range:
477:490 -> 0.059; 2.38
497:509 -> -0.079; 2.75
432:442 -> 0.401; 1.68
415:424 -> 0.110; 2.16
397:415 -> 0.095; 2.17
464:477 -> 0.203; 2.07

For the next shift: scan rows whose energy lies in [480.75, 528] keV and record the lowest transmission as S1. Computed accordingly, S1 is 2.322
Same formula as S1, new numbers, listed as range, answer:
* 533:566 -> 2.484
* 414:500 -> 1.155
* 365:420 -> 2.072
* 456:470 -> 1.357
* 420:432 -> 1.878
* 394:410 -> 2.073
